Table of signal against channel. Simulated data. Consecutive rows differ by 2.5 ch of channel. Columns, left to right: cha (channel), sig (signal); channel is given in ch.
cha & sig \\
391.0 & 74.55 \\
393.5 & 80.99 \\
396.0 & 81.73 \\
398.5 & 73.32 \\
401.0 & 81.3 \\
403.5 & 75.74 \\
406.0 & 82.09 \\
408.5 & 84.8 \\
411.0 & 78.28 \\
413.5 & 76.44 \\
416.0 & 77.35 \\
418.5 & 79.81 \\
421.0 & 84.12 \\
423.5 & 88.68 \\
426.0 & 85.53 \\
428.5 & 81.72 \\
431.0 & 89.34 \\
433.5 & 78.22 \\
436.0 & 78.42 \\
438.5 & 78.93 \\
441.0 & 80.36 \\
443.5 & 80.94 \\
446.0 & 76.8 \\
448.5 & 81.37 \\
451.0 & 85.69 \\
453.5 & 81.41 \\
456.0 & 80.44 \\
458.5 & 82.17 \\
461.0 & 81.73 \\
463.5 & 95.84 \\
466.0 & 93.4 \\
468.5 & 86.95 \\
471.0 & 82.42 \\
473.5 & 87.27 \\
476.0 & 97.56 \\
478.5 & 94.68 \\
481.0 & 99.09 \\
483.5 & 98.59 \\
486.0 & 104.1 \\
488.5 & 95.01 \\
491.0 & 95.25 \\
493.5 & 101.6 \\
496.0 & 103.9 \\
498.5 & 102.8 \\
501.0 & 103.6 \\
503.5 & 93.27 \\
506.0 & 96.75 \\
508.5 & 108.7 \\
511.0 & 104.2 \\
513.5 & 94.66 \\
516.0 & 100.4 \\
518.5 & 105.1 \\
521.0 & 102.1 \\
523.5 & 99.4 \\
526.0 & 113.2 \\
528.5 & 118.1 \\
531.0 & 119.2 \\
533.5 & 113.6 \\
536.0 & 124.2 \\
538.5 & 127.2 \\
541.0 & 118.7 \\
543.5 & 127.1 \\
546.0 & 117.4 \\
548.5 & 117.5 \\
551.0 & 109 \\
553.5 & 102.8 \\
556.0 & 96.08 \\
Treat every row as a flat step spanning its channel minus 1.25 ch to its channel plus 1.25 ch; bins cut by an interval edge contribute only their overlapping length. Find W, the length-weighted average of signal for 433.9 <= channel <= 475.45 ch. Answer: 83.5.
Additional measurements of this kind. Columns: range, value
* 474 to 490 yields 97.6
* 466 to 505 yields 96.3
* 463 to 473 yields 89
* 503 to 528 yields 103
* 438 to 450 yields 79.9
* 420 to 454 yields 82.3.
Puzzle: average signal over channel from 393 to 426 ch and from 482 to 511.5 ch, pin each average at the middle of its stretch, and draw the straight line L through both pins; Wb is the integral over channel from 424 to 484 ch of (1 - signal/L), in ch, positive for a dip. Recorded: 3.4 ch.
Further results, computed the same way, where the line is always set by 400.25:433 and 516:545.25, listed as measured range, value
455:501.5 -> 2.69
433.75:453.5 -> 2.05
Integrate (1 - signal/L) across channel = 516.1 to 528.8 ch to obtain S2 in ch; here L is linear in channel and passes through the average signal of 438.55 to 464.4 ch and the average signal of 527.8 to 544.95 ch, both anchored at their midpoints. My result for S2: 1.0 ch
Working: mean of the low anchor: 82.3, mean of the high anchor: 121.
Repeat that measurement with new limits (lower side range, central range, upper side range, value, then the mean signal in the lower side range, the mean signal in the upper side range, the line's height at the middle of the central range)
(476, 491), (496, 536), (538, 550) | 1.7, 98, 121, 110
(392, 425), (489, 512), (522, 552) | 1.2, 80.4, 117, 107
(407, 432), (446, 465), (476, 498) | 1.6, 82.5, 99.1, 91.4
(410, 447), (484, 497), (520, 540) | 0.2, 81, 115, 102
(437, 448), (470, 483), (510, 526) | -0.5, 79.4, 102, 89.5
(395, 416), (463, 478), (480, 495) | 0.7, 79.1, 99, 94.9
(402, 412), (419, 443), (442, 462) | -0.5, 80.3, 81.3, 80.8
